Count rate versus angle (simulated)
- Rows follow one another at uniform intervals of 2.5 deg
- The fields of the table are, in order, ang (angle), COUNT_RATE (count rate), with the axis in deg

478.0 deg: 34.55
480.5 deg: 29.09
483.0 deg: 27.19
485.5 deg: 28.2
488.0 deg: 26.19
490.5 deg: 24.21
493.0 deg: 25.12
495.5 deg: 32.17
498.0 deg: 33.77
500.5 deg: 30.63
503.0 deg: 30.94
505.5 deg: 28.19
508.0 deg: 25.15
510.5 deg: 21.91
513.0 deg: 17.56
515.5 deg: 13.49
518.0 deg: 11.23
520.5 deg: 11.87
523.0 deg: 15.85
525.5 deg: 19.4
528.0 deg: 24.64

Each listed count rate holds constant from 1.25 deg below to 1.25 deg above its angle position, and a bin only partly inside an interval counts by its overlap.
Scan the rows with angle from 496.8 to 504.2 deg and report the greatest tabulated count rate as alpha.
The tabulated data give 33.77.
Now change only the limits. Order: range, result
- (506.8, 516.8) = 25.15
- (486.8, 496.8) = 32.17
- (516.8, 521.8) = 11.87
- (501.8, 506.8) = 30.94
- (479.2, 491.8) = 29.09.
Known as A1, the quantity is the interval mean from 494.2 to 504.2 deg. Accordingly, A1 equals 31.8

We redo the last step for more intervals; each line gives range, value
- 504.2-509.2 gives 26.7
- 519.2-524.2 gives 13.8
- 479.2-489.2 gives 27.7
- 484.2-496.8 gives 27.2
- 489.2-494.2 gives 24.7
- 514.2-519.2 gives 12.4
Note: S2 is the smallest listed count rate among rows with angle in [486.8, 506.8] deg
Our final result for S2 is 24.21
